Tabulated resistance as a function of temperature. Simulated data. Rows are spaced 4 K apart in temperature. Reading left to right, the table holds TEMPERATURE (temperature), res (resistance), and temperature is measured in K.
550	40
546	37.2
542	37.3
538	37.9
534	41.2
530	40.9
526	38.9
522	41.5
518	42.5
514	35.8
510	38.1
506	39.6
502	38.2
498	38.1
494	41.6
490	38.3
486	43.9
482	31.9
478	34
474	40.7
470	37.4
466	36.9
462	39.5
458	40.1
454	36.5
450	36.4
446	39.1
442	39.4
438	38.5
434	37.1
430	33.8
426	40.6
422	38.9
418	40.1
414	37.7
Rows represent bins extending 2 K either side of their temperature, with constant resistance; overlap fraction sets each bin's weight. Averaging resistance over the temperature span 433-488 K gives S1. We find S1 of 38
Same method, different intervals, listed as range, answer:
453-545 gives 38.7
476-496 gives 37.9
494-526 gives 39.3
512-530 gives 39.8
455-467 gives 38.8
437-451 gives 38.5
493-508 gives 39.2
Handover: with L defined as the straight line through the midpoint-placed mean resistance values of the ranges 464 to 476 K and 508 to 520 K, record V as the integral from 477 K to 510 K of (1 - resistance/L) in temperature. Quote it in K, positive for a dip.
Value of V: 0.2 K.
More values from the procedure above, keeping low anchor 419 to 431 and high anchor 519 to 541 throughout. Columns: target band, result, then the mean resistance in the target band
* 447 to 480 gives 1.0 K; 37.7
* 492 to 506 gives 0.1 K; 39.3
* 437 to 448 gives -0.1 K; 39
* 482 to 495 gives -0.1 K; 39.8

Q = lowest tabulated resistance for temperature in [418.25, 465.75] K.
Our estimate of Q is 33.8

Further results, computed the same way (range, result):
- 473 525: 31.9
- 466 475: 36.9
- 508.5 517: 35.8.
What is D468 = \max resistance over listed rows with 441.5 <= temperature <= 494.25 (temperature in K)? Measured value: 43.9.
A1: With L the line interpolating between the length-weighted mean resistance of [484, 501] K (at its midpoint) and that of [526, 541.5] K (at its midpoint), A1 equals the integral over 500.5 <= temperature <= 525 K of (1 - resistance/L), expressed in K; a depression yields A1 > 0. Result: 0.4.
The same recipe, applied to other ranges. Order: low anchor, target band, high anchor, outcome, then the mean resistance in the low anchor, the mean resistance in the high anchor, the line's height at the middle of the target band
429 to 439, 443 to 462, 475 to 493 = -0.7 K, 36.5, 37.5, 36.9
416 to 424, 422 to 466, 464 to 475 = 0.8 K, 39.5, 38.1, 38.8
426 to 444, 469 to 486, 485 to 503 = 1.0 K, 37.6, 39.9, 39.3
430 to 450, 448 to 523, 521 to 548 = 0.1 K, 37.8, 39.2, 38.5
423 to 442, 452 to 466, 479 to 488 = -0.3 K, 37.8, 37.5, 37.6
